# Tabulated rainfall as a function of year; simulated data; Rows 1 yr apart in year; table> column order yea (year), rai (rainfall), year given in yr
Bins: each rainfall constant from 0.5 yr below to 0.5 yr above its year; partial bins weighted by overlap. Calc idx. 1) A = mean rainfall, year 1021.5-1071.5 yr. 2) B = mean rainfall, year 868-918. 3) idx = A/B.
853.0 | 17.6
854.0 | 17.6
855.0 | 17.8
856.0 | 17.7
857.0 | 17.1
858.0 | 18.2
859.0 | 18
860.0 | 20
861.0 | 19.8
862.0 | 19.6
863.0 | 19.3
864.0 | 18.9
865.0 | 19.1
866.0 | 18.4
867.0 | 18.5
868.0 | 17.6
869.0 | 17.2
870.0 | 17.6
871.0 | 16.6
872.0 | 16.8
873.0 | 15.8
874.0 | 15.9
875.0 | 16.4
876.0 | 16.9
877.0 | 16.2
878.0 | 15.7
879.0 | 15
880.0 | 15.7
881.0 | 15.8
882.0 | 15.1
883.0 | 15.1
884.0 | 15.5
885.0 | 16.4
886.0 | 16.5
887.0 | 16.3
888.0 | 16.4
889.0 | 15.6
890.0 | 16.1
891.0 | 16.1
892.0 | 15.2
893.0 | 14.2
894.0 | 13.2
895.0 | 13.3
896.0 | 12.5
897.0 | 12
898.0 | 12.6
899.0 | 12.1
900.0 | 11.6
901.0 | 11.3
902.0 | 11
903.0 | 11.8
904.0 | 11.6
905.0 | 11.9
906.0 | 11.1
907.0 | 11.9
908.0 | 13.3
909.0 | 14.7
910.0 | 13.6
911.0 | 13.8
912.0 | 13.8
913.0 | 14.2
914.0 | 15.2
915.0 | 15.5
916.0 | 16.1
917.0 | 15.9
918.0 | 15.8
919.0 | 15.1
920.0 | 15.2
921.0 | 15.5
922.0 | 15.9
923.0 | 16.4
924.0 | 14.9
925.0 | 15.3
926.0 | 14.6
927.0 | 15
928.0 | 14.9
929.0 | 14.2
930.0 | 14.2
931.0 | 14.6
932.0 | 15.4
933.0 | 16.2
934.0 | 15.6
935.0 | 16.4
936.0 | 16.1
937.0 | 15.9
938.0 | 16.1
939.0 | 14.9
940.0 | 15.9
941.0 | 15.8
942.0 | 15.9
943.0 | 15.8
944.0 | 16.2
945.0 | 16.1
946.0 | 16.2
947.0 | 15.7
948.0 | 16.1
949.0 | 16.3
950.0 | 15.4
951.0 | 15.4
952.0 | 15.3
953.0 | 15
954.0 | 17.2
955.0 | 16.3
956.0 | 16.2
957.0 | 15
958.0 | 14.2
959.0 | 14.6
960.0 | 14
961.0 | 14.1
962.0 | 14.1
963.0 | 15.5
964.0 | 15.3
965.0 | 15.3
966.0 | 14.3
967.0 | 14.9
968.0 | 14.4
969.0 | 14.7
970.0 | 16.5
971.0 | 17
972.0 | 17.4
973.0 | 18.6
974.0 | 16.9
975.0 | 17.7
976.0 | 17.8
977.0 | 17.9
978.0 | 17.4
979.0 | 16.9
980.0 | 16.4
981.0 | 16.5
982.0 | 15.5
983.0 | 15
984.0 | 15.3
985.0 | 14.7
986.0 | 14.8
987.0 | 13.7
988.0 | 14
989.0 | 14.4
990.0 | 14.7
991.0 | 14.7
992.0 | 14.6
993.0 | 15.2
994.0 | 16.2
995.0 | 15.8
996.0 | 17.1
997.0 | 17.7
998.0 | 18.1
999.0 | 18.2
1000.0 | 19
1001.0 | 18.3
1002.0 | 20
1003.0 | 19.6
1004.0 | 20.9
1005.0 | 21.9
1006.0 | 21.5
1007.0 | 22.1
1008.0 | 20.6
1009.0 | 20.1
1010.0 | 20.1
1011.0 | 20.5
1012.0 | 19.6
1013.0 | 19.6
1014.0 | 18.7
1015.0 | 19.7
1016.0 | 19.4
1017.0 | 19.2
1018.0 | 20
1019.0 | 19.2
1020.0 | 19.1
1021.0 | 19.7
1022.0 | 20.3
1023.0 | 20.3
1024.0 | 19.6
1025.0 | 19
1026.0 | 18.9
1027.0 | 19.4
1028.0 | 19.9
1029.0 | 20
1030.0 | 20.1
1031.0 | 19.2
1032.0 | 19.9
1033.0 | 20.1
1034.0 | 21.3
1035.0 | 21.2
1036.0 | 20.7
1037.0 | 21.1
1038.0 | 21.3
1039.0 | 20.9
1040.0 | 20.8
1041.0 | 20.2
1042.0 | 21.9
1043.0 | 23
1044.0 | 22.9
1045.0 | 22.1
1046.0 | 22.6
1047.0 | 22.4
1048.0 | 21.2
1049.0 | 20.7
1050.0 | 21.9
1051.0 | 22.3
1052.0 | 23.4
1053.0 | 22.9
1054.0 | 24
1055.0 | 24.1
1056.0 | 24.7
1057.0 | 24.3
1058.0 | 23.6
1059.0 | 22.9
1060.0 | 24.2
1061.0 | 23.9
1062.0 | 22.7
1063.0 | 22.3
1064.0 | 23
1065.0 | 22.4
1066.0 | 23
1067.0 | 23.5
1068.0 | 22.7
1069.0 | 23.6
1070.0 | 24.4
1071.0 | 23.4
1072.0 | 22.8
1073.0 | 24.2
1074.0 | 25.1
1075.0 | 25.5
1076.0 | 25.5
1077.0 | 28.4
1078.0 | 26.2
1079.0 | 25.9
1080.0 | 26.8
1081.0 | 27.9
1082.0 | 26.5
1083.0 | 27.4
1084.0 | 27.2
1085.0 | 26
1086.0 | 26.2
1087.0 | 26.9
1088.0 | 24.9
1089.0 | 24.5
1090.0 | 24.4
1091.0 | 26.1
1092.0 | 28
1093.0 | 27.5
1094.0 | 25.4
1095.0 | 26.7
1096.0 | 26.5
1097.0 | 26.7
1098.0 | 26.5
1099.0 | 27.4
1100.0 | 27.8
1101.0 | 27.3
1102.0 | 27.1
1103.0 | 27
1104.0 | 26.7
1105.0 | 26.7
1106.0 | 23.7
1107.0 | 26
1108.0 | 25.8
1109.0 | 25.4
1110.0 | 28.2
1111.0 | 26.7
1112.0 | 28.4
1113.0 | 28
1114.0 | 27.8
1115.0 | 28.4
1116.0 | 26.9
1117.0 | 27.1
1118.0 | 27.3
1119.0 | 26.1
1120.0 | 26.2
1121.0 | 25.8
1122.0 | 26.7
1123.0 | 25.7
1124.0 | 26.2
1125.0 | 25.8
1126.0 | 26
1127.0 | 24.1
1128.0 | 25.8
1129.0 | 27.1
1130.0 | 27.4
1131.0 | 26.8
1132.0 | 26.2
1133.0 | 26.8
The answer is 1.5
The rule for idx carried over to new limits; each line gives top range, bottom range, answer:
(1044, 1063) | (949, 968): 1.52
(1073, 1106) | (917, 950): 1.70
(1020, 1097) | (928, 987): 1.48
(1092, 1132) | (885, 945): 1.83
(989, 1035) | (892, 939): 1.34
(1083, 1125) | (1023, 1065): 1.22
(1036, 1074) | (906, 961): 1.49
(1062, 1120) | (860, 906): 1.68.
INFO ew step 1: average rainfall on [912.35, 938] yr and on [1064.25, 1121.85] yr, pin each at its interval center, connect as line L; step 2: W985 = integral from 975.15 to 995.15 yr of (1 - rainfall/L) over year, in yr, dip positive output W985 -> 3.7 yr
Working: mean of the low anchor 15.4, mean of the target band 15.6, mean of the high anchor 26.1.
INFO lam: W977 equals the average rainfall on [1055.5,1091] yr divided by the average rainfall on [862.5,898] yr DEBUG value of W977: 1.5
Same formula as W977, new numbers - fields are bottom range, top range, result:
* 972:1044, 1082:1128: 1.42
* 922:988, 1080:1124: 1.70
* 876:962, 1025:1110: 1.61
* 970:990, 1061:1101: 1.57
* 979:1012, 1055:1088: 1.42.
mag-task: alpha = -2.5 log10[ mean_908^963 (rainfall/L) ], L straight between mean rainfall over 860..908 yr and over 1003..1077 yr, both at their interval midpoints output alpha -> 0.14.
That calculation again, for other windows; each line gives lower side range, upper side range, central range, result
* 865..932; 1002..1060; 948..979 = 0.132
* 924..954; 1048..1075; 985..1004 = 0.158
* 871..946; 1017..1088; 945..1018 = 0.122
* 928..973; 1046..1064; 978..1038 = 0.069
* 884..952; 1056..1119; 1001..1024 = 0.042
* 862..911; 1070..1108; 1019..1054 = 0.117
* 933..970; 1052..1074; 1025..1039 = 0.055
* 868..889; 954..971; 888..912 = 0.206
